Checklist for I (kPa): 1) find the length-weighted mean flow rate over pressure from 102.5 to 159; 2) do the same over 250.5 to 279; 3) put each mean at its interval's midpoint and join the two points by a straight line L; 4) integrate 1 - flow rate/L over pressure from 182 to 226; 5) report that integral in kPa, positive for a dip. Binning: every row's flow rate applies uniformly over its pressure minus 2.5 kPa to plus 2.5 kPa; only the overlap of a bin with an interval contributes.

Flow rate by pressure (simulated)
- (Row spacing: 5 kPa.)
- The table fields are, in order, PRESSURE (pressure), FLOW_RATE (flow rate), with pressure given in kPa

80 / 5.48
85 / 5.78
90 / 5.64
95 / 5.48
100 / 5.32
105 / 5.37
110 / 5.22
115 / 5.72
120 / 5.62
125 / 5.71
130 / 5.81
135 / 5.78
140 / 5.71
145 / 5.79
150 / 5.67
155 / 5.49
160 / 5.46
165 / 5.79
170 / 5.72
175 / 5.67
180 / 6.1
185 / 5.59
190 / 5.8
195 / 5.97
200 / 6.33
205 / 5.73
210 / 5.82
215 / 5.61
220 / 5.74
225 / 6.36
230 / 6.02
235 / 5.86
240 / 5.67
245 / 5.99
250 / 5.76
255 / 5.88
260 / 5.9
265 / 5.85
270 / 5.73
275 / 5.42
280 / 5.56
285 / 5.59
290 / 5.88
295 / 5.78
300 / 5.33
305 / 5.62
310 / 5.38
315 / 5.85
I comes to -1.4 kPa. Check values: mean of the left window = 5.62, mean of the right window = 5.75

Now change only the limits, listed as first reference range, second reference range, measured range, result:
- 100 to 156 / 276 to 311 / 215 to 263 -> -2.5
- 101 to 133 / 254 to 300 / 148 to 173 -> -0.1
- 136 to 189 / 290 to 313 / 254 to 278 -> -0.6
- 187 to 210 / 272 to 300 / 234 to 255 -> -0.2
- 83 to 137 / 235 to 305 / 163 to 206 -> -1.6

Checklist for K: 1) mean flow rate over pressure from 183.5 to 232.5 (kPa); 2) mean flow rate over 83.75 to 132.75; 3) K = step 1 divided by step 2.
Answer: 1.1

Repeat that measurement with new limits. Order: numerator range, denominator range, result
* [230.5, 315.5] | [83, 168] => 1.02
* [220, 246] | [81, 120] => 1.08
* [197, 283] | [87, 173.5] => 1.04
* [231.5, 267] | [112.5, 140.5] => 1.02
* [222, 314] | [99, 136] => 1.03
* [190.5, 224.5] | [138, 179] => 1.04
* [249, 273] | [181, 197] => 1.00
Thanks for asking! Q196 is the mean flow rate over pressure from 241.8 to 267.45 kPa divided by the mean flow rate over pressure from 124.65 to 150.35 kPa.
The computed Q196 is 1.02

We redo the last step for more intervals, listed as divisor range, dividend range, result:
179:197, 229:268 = 1.00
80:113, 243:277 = 1.06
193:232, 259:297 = 0.96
